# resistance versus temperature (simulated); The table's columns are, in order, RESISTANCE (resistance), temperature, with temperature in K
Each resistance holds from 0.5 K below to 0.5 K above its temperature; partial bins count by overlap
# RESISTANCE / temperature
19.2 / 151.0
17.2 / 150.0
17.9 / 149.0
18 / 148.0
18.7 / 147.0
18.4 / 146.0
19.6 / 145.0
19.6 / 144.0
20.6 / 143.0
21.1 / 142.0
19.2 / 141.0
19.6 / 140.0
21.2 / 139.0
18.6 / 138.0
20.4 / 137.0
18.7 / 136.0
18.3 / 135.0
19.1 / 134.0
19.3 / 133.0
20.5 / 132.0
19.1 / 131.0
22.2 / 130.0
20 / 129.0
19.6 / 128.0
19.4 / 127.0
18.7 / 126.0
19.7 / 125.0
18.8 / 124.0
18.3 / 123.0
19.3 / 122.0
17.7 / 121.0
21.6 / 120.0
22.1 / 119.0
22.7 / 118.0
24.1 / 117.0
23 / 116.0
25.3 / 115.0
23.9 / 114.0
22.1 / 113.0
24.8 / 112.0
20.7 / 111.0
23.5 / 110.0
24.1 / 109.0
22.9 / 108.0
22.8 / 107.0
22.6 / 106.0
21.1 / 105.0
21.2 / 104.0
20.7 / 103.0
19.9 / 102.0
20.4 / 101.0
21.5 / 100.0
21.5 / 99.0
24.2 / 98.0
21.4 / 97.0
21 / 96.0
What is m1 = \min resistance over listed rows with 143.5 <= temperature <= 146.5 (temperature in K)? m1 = 18.4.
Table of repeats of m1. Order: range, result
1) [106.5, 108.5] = 22.8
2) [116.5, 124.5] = 17.7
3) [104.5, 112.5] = 20.7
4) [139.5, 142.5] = 19.2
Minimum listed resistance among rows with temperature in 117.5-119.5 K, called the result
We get 22.1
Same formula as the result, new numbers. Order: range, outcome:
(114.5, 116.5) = 23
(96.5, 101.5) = 20.4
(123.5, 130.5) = 18.7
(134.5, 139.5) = 18.3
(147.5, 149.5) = 17.9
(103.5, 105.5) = 21.1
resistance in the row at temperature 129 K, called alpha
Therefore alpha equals 20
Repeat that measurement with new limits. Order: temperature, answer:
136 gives 18.7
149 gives 17.9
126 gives 18.7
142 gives 21.1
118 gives 22.7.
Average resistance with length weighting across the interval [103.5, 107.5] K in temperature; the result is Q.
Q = 21.9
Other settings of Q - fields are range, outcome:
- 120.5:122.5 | 18.5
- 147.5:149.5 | 17.9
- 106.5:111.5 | 22.8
